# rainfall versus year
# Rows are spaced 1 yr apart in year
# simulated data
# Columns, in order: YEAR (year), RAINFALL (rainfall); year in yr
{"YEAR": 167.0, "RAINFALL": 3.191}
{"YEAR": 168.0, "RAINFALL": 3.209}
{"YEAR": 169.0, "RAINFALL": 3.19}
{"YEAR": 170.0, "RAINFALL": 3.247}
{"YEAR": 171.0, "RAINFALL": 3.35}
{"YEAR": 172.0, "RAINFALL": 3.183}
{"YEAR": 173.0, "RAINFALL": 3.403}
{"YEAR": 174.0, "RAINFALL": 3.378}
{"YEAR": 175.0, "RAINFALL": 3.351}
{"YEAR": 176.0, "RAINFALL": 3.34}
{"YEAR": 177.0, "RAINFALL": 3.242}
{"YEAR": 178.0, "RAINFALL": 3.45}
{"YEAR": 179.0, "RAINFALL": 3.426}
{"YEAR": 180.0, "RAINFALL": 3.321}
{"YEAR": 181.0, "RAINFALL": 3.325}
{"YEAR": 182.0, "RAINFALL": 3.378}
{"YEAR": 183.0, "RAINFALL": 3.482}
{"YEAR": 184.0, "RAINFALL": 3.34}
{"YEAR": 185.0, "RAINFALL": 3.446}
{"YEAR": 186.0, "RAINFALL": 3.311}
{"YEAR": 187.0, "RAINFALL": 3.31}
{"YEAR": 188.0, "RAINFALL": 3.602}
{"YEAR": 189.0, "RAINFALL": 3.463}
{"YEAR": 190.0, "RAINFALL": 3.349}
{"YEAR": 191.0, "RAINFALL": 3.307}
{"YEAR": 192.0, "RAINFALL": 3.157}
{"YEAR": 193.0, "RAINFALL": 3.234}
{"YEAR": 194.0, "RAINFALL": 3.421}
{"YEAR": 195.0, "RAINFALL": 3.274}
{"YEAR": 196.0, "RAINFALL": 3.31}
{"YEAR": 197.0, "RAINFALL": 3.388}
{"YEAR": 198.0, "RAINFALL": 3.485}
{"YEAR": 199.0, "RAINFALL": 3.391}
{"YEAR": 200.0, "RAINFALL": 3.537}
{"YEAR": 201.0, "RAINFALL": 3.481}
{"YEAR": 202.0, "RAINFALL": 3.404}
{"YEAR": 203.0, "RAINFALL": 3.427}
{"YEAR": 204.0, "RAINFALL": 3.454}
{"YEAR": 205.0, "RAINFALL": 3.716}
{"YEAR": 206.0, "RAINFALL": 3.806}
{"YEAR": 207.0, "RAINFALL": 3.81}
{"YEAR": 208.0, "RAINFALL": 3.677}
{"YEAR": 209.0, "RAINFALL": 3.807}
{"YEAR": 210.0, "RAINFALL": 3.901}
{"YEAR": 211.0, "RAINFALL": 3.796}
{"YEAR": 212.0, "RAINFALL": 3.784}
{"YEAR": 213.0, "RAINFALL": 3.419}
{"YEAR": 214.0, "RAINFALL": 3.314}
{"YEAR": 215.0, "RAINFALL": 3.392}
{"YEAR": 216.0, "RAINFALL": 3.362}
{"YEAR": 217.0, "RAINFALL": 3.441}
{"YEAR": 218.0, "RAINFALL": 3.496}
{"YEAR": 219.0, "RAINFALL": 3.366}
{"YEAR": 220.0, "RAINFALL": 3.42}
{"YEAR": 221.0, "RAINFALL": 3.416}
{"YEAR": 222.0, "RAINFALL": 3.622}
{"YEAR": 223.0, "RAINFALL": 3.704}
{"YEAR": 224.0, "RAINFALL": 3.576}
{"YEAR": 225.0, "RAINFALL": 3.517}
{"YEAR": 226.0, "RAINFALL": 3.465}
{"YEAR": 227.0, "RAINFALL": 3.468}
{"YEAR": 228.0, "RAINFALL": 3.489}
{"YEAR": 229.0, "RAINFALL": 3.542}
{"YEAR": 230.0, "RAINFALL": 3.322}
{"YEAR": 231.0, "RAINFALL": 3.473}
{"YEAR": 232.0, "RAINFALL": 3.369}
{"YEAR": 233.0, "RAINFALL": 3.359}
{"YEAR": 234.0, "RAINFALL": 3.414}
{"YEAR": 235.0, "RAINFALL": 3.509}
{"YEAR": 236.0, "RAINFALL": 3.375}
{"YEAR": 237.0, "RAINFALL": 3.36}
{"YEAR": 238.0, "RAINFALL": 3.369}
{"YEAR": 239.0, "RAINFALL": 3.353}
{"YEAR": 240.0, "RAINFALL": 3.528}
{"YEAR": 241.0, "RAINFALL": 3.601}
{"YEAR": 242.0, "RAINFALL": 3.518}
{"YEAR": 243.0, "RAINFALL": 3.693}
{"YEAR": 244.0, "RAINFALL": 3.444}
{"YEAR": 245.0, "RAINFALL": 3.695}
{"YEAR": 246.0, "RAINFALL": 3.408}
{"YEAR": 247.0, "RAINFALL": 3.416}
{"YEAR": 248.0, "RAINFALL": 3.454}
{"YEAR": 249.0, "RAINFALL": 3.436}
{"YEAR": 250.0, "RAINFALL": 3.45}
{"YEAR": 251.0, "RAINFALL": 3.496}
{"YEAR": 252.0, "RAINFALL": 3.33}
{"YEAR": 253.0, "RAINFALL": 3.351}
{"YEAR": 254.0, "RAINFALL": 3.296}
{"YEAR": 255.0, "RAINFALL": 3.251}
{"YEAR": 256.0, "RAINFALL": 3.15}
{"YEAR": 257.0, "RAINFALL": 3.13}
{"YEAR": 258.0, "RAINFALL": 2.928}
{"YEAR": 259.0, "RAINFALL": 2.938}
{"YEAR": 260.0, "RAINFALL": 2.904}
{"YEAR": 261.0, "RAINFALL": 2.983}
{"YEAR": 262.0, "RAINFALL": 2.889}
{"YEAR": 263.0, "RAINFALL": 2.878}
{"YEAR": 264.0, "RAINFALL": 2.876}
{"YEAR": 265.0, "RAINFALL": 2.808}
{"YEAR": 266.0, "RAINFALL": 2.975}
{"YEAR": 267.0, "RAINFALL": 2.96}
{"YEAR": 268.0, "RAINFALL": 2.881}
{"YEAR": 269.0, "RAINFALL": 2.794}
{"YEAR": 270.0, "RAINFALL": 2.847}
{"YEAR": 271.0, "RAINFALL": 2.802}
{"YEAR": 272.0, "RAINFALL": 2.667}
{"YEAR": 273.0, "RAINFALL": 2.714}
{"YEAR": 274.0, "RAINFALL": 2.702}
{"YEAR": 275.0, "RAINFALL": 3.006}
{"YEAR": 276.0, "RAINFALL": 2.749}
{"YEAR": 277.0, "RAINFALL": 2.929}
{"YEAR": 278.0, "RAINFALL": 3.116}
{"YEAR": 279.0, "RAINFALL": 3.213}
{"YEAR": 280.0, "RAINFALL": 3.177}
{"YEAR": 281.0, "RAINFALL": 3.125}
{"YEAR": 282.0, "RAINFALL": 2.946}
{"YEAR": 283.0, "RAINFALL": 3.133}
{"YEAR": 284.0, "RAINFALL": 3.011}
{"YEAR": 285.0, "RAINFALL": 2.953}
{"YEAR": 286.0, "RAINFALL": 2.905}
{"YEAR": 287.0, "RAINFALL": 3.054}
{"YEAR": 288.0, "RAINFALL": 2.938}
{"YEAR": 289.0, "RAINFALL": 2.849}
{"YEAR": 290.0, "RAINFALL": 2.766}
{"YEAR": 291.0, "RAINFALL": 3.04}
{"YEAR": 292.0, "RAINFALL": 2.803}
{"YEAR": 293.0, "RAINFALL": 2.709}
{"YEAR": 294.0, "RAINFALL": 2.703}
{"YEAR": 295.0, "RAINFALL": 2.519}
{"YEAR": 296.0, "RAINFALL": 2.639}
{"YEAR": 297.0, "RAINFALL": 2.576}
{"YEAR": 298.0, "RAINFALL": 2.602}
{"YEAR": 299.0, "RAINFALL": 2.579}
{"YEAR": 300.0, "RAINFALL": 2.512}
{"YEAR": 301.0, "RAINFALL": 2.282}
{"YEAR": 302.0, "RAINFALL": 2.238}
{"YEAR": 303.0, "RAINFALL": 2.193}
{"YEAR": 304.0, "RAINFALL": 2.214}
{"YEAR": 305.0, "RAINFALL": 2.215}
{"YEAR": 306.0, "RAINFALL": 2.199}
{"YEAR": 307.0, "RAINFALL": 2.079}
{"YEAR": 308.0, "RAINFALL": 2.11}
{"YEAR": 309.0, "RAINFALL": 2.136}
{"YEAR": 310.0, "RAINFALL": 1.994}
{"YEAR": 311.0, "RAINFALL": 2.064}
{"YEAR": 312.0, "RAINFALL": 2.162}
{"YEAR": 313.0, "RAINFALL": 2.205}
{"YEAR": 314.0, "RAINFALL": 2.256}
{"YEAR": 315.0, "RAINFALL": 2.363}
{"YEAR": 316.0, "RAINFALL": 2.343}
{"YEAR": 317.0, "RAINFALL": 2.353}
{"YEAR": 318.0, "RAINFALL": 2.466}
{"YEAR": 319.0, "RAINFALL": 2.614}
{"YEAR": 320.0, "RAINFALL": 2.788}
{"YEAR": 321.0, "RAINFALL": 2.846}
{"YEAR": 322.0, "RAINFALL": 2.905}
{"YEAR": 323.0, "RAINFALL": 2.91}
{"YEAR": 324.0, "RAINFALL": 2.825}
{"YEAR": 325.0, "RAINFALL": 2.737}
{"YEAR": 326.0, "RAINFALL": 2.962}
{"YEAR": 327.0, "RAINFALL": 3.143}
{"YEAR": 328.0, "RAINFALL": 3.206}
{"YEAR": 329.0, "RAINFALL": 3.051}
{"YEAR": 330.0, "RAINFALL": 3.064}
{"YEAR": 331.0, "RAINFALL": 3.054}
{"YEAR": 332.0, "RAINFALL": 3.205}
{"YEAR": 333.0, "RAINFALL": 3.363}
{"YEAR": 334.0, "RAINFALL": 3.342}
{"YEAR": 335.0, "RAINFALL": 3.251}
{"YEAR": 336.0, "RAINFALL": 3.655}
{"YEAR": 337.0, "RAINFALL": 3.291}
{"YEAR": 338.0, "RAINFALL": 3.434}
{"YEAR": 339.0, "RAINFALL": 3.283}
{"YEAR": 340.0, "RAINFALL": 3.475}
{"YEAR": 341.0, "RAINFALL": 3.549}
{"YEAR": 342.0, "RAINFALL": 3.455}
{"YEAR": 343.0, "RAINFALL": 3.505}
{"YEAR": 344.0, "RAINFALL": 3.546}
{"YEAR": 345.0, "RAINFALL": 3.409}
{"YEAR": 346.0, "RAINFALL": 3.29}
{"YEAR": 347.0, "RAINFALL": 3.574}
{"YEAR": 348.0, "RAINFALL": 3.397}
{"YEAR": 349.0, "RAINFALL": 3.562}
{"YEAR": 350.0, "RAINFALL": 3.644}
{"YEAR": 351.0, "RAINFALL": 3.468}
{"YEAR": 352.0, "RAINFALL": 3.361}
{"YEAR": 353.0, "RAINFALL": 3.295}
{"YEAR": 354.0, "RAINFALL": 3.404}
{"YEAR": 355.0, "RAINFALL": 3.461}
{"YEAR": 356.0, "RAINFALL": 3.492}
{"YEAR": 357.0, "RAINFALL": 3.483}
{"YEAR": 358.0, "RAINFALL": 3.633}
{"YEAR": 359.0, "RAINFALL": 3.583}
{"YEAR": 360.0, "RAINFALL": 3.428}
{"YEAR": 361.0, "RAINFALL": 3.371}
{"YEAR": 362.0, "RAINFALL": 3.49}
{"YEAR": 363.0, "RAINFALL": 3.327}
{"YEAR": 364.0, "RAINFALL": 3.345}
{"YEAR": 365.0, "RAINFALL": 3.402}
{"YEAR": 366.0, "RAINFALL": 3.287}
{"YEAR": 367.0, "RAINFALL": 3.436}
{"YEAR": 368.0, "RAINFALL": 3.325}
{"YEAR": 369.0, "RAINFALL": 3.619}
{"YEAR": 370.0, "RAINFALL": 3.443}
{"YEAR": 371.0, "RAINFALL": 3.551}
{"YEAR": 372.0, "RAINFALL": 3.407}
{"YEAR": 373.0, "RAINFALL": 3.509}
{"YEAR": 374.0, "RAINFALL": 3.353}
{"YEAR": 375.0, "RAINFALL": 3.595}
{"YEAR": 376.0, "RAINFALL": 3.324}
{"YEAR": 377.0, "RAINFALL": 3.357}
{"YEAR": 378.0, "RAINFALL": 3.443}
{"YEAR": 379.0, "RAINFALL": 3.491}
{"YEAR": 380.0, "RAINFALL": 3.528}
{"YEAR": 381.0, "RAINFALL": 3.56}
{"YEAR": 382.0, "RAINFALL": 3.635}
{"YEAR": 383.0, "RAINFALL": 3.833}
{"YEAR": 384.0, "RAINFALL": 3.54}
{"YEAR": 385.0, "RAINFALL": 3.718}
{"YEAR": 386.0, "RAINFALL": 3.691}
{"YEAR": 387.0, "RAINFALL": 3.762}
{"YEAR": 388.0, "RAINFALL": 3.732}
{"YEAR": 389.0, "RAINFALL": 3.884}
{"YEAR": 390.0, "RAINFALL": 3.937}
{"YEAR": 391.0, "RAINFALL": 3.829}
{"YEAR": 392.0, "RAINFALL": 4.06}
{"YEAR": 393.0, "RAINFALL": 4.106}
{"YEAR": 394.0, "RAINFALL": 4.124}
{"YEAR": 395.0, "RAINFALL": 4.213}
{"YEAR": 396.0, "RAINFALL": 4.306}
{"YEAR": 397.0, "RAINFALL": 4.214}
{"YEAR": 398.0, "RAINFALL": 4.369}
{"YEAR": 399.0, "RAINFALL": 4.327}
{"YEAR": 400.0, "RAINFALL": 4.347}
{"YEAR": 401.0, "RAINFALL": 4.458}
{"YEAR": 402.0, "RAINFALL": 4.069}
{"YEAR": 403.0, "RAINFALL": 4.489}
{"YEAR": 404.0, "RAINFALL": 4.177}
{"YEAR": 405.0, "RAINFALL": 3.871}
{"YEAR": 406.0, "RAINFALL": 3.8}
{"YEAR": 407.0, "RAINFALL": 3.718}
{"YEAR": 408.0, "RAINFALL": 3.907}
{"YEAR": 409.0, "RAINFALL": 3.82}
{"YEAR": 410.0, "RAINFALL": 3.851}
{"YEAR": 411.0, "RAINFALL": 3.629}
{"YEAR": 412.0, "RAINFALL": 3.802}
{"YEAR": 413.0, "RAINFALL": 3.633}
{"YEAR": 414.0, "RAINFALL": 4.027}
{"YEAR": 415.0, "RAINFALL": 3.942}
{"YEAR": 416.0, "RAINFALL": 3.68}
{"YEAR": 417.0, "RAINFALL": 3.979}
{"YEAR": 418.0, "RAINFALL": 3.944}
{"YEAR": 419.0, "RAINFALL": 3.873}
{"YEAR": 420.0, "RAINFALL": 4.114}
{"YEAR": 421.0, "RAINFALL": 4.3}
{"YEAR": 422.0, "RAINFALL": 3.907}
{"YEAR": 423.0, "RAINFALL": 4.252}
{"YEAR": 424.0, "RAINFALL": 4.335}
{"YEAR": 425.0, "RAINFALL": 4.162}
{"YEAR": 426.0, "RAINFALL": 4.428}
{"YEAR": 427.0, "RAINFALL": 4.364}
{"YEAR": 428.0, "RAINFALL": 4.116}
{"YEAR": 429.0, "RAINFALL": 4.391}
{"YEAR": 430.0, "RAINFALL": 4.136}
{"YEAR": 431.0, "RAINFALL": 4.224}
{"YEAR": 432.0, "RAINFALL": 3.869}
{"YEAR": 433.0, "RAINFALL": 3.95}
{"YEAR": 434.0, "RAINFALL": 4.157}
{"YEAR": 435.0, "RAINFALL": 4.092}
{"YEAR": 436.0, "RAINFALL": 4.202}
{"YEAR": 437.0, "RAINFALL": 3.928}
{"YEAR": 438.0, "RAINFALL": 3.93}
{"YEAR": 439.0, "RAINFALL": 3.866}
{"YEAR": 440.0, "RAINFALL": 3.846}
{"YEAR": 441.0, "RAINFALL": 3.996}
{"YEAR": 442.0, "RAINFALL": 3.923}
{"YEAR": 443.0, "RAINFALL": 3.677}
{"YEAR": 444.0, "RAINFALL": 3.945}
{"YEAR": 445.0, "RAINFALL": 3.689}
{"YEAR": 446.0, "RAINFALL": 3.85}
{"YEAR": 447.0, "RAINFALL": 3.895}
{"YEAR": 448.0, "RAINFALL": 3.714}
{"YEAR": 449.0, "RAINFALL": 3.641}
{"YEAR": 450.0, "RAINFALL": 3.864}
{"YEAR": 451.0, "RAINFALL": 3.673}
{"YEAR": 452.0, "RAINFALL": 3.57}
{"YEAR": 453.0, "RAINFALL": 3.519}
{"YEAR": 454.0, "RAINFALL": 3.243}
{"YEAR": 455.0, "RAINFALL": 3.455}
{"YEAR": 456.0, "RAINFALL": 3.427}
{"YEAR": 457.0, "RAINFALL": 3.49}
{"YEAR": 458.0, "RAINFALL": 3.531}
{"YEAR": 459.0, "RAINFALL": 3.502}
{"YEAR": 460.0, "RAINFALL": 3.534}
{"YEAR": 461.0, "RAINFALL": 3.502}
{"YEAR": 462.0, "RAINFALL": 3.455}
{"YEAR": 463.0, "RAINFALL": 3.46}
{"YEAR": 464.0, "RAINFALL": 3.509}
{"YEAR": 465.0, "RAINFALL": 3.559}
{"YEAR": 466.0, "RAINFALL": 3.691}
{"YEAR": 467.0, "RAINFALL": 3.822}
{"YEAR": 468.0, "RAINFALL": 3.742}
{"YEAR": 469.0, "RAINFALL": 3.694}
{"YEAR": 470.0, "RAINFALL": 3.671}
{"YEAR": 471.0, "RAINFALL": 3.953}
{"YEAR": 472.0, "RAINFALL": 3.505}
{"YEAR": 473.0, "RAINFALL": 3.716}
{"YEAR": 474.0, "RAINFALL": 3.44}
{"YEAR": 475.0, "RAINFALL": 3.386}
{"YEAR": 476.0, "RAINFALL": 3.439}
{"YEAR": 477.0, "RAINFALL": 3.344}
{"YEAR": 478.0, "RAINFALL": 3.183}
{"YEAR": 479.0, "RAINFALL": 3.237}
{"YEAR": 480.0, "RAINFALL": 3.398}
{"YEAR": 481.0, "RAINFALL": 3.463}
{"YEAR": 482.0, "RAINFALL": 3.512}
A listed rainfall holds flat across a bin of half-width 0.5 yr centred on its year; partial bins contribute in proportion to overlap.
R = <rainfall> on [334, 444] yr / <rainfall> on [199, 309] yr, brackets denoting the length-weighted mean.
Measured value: 1.2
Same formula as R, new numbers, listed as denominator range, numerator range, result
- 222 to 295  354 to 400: 1.16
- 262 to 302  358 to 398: 1.29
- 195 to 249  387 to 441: 1.16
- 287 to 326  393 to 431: 1.63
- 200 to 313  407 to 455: 1.27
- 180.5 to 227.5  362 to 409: 1.08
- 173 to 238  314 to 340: 0.86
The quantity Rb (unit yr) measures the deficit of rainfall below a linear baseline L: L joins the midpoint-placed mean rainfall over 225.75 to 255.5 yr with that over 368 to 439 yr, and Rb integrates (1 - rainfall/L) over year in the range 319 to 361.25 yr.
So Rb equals 5.0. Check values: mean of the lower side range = 3.44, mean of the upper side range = 3.91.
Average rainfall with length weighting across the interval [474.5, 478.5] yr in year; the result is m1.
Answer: 3.34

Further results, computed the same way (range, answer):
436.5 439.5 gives 3.91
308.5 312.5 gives 2.09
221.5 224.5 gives 3.63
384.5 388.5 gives 3.73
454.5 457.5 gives 3.46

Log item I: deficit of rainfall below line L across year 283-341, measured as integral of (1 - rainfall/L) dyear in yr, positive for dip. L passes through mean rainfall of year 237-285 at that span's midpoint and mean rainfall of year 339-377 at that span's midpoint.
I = 9.9 yr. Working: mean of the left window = 3.13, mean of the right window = 3.45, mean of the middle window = 2.74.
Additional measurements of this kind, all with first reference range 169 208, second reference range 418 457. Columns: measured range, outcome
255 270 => 2.6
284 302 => 4.5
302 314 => 4.9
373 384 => 0.8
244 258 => 0.7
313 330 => 4.4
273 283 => 1.7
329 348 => 1.8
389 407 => -1.4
